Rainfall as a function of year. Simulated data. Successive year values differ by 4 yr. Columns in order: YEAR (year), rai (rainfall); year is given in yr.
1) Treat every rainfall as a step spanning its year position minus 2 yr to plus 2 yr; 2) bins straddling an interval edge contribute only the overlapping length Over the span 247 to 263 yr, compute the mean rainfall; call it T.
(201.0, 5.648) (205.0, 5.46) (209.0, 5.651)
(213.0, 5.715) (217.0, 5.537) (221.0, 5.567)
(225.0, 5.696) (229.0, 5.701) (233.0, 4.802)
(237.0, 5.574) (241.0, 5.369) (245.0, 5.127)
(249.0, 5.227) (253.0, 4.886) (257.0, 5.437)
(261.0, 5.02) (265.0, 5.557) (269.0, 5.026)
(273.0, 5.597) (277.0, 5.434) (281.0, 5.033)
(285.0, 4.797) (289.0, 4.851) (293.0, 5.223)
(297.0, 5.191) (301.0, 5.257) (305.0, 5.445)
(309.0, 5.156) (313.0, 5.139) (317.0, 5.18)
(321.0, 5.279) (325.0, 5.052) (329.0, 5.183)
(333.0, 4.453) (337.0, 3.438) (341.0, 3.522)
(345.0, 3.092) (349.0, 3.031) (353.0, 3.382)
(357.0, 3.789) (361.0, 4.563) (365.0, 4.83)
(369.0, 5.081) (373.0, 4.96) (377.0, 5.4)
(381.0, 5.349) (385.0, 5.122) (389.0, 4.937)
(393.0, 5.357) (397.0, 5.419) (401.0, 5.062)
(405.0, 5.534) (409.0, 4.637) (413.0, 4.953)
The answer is 5.14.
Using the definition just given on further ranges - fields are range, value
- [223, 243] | 5.43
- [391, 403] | 5.28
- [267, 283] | 5.27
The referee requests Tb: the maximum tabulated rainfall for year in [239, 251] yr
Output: 5.369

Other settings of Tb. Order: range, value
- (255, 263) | 5.437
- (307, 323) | 5.279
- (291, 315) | 5.445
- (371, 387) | 5.4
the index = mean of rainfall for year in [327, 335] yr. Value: 4.82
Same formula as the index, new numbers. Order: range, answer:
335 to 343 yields 3.48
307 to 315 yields 5.15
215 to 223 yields 5.55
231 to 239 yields 5.19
